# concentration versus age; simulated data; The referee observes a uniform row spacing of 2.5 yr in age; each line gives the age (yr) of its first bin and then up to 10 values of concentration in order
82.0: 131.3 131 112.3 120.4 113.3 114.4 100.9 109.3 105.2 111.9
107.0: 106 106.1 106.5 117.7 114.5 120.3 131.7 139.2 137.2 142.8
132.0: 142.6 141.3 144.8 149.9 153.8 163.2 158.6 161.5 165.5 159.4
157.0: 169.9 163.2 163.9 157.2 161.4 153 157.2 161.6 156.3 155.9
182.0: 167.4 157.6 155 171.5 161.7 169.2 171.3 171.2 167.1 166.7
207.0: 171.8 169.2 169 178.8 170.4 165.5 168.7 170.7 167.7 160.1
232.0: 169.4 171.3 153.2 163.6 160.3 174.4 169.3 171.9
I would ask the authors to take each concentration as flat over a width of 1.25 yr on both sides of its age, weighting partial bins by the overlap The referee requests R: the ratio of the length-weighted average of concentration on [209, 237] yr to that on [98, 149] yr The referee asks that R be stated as 1.29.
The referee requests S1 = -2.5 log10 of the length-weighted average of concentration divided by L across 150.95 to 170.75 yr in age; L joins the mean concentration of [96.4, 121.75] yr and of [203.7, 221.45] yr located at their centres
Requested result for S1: -0.15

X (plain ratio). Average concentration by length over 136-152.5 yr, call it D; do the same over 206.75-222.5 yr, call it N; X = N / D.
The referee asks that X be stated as 1.1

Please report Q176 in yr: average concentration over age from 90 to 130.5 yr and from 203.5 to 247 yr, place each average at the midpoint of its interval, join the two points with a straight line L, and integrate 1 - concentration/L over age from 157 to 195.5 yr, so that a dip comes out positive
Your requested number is -3.9 yr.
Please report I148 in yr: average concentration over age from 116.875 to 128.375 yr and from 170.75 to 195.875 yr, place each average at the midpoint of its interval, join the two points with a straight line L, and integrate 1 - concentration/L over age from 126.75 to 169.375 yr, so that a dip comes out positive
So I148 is -3.63 yr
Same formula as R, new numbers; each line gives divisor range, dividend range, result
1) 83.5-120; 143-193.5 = 1.43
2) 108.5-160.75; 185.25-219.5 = 1.18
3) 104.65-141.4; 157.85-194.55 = 1.25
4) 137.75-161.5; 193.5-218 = 1.06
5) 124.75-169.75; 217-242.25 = 1.07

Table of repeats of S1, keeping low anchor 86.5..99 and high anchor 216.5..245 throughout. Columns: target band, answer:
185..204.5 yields -0.10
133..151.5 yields -0.17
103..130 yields 0.01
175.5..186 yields -0.09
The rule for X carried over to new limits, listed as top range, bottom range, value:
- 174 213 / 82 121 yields 1.46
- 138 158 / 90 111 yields 1.47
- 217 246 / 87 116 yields 1.51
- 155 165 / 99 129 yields 1.39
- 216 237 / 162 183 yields 1.05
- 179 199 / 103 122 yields 1.45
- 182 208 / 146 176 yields 1.03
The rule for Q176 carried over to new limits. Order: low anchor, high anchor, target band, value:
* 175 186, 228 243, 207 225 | -1.0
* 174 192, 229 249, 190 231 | -1.4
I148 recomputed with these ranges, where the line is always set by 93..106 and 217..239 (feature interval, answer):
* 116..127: -0.9 yr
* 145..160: -3.5 yr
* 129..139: -1.6 yr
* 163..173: -1.3 yr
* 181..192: -1.1 yr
